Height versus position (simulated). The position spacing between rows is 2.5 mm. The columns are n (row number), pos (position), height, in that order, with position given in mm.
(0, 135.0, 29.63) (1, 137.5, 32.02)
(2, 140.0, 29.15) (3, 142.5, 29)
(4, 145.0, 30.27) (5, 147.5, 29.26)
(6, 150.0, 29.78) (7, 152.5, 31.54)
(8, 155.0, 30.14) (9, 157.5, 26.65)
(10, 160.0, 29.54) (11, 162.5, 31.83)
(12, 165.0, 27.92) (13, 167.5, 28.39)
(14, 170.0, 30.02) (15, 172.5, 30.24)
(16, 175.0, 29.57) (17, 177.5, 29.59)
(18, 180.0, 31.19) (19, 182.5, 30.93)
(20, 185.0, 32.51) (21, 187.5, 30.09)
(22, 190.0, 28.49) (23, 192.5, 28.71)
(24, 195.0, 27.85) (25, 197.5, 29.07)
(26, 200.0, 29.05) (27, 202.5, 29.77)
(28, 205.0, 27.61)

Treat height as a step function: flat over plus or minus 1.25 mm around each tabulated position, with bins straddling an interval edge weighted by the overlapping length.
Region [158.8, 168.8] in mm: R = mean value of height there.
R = 29.4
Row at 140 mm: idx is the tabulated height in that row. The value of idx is 29.15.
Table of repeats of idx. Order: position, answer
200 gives 29.05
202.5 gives 29.77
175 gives 29.57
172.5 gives 30.24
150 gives 29.78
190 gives 28.49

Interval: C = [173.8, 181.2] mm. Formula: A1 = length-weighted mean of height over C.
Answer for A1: 30.1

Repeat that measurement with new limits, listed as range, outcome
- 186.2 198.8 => 28.9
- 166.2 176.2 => 29.5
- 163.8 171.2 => 28.8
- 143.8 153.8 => 30.2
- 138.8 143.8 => 29.1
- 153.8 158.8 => 28.4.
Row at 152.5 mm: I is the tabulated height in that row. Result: 31.54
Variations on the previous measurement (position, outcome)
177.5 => 29.59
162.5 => 31.83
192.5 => 28.71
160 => 29.54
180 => 31.19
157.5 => 26.65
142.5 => 29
